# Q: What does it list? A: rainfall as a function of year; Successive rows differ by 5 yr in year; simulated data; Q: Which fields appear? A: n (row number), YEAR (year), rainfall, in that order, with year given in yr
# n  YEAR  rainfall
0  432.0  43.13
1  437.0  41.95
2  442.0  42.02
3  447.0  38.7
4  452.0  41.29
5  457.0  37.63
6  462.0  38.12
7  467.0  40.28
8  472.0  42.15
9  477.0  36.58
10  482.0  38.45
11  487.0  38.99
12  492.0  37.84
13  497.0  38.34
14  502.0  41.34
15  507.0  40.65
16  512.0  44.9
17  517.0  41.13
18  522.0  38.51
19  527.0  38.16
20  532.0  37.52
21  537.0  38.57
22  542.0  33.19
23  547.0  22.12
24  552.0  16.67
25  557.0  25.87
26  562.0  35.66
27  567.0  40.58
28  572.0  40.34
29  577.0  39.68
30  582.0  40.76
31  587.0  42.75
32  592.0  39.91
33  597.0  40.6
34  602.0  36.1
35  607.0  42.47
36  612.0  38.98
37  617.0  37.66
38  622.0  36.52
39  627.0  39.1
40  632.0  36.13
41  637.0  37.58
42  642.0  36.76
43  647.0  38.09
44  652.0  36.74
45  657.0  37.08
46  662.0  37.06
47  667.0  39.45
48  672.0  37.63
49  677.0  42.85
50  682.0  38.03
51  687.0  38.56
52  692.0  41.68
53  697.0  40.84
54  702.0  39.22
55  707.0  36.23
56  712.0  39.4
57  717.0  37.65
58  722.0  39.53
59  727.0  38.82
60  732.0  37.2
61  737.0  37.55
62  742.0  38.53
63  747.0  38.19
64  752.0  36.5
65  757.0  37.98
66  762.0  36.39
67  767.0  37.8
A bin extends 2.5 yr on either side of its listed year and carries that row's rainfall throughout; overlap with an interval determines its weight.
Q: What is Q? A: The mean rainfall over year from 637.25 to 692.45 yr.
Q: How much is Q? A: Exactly 38.4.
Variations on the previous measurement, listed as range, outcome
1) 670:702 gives 39.9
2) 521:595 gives 35.3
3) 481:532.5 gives 39.7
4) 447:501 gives 39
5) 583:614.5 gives 40.2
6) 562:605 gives 39.9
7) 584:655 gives 38.5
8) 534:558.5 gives 27.6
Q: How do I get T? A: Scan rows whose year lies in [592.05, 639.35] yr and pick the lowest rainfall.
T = 36.1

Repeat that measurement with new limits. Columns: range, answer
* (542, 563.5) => 16.67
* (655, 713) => 36.23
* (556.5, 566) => 25.87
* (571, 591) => 39.68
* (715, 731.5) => 37.65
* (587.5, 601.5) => 39.91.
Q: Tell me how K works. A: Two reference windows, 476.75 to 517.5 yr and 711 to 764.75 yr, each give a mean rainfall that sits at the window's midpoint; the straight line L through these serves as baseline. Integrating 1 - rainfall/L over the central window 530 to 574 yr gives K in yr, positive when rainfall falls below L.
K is 8.2 yr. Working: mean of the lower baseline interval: 39.9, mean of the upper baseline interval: 37.9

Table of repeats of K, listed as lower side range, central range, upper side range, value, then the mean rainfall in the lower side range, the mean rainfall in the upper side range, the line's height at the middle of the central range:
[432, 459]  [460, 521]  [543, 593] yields -2.6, 40.6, 34.2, 38.3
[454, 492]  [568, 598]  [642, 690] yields -1.6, 38.8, 38.3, 38.6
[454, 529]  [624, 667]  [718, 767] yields 1.2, 39.6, 37.8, 38.5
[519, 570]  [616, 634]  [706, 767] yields -1.2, 32.8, 37.9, 35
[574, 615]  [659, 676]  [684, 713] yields 0.5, 40.1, 39.3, 39.5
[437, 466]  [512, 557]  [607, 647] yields 6.3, 39.8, 37.9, 38.9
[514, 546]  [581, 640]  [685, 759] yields -1.9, 37.2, 38.5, 37.8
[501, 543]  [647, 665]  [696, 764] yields 0.7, 39.5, 38.1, 38.6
